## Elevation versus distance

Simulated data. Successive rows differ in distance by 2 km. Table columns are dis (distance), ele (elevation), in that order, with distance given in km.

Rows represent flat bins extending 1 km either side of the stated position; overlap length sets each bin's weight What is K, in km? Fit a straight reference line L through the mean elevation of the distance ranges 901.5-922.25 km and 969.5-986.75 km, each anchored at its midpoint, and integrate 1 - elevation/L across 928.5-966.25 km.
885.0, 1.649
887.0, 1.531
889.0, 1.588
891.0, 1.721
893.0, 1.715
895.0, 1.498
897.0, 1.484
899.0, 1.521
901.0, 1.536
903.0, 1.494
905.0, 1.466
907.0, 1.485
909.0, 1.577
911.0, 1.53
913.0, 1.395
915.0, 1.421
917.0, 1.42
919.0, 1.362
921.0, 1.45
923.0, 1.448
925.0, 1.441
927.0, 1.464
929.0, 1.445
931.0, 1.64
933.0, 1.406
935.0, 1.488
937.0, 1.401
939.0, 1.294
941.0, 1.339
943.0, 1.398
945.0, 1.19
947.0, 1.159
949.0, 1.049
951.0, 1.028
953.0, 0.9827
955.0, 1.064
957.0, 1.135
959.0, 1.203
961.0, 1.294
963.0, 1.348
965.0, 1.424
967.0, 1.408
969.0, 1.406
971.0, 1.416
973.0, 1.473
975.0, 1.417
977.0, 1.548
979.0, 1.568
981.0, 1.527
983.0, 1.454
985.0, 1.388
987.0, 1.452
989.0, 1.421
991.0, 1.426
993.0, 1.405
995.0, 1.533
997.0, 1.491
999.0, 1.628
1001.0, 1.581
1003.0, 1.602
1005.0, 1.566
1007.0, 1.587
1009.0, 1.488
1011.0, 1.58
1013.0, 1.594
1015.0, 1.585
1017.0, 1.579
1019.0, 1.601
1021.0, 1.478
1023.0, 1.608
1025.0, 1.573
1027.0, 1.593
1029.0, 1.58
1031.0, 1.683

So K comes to 4.9 km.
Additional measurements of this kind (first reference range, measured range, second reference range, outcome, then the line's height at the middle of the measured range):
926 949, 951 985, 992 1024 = 2.51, 1.45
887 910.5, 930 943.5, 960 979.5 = 0.55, 1.48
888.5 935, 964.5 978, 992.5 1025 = 0.82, 1.54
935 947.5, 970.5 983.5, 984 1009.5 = -0.46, 1.44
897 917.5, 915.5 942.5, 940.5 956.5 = -2.61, 1.31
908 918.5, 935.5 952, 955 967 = 1.28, 1.34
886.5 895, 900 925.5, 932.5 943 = 0.86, 1.51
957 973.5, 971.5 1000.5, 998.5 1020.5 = -0.46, 1.46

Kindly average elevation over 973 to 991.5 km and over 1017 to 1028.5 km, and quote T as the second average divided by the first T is 1.07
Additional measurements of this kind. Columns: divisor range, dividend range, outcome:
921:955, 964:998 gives 1.10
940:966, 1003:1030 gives 1.31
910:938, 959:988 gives 0.99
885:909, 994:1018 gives 1.01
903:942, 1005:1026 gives 1.08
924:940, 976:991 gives 1.02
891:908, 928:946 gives 0.91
